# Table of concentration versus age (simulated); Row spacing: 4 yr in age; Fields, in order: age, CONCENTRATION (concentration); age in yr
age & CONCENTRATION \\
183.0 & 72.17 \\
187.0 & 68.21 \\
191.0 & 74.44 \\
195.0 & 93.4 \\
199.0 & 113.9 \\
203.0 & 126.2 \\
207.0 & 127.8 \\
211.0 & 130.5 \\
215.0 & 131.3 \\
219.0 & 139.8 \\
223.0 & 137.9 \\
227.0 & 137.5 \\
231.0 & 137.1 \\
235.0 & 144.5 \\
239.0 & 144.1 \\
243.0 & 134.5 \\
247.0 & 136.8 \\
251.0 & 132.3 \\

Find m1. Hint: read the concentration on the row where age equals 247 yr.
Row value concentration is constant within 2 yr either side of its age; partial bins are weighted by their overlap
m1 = 136.8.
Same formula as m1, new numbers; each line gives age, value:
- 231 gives 137.1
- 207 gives 127.8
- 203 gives 126.2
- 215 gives 131.3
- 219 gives 139.8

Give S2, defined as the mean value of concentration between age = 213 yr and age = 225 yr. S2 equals 136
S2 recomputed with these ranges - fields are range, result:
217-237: 139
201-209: 127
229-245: 140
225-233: 137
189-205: 102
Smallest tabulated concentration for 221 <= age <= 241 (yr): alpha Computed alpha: 137.1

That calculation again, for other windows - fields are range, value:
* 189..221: 74.44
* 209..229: 130.5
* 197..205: 113.9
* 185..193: 68.21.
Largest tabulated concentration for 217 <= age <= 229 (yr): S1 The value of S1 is 139.8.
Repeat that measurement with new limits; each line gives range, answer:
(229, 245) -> 144.5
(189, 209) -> 127.8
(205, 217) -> 131.3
